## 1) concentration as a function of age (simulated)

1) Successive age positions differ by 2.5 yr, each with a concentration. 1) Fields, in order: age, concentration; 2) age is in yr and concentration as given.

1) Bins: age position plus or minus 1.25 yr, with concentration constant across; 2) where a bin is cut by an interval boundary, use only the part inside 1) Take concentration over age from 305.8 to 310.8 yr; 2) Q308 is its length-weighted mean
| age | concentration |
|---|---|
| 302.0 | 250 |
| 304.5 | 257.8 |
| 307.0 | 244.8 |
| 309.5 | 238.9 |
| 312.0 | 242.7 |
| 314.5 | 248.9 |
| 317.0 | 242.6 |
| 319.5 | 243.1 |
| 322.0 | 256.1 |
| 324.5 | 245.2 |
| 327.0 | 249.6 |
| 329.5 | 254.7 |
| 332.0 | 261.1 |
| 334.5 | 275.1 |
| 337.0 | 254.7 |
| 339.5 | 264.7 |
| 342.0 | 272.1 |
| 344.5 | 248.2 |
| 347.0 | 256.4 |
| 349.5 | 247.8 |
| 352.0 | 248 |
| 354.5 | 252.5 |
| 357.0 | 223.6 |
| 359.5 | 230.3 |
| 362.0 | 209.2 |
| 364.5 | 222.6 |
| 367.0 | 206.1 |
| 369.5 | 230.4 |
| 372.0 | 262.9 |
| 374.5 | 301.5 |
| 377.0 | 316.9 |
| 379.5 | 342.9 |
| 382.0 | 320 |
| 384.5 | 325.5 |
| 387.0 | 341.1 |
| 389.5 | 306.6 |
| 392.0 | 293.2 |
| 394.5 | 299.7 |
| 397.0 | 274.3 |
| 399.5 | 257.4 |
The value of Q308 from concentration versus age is 242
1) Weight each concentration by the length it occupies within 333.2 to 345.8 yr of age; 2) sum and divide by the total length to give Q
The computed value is 263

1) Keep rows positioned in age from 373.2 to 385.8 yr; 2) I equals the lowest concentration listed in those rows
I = 301.5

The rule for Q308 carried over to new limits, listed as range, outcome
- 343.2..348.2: 252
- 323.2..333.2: 253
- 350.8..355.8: 250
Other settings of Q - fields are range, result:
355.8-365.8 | 221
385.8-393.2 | 314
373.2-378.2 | 309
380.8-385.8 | 323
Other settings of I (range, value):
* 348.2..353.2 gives 247.8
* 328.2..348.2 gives 248.2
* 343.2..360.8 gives 223.6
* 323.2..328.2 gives 245.2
